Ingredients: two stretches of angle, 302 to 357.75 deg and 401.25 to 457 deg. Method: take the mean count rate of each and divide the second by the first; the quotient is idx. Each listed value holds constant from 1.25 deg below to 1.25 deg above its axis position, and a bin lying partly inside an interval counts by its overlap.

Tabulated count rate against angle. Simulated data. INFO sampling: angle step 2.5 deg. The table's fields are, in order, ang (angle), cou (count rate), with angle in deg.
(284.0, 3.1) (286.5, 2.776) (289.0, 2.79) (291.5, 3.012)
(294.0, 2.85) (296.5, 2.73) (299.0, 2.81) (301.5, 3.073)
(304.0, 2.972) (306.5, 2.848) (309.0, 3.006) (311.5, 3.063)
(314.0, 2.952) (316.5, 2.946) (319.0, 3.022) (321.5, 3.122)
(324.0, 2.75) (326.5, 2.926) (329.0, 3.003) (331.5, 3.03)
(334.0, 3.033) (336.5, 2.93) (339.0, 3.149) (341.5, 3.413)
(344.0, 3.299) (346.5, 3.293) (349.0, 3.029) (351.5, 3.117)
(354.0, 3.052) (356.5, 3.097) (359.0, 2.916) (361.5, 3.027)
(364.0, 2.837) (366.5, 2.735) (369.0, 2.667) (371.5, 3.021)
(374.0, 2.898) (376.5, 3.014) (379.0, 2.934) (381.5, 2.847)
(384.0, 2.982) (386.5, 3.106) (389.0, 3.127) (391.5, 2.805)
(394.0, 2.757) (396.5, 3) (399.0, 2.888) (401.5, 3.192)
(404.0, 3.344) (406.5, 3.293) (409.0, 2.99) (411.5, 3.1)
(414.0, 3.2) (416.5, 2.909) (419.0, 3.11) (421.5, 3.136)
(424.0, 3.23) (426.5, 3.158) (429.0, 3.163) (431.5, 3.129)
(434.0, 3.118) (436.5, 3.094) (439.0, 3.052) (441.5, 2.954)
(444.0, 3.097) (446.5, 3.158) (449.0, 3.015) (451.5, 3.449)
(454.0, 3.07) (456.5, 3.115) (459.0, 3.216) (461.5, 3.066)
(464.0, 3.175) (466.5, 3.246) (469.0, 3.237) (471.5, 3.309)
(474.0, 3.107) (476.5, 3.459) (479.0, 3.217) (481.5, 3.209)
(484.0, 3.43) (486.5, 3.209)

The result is 1.03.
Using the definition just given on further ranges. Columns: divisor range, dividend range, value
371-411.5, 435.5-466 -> 1.04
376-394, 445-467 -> 1.07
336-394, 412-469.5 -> 1.04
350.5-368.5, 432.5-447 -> 1.04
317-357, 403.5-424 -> 1.02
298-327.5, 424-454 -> 1.06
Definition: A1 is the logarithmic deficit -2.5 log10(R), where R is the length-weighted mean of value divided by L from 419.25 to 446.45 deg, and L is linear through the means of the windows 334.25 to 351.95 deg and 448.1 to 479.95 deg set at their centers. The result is 0.03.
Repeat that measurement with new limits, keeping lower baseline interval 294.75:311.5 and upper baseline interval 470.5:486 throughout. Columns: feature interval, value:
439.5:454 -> 0.032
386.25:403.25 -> 0.044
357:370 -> 0.069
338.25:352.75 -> -0.075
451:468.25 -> 0.022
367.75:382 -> 0.061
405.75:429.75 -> 0.011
